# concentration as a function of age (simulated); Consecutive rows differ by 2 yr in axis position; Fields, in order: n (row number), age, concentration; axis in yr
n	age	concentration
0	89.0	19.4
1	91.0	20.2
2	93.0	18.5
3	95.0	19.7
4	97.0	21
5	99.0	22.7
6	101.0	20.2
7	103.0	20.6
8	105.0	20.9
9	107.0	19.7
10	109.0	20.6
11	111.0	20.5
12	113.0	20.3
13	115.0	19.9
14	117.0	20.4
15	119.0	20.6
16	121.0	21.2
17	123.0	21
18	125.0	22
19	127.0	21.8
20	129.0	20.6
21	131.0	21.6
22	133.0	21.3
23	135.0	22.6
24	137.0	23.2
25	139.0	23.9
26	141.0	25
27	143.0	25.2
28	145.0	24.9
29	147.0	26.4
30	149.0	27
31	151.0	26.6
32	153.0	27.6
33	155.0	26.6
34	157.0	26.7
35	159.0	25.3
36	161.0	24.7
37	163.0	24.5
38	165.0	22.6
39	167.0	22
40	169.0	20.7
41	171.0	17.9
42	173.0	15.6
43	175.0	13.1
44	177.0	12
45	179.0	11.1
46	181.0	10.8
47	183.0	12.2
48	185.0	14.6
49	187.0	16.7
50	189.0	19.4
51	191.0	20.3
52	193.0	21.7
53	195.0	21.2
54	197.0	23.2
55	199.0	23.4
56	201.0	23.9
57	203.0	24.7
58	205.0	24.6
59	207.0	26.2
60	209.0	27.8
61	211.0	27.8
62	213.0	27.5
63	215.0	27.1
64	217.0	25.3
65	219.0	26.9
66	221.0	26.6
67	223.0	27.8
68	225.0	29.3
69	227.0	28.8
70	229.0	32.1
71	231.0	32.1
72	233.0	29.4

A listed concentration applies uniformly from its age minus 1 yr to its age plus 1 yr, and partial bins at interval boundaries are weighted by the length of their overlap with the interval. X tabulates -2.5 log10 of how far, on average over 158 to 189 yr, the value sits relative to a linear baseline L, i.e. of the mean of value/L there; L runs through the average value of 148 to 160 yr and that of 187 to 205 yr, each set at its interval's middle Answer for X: 0.36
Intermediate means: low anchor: 26.6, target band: 17.6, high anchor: 22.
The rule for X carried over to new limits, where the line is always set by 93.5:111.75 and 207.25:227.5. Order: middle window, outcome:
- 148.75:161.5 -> -0.12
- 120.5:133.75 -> 0.03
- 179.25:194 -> 0.50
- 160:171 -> 0.09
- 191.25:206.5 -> 0.14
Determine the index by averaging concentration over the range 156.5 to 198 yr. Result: 18.8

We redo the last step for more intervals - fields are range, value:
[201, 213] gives 26.1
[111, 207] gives 21.4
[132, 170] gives 24.6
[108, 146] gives 21.9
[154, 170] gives 24.1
